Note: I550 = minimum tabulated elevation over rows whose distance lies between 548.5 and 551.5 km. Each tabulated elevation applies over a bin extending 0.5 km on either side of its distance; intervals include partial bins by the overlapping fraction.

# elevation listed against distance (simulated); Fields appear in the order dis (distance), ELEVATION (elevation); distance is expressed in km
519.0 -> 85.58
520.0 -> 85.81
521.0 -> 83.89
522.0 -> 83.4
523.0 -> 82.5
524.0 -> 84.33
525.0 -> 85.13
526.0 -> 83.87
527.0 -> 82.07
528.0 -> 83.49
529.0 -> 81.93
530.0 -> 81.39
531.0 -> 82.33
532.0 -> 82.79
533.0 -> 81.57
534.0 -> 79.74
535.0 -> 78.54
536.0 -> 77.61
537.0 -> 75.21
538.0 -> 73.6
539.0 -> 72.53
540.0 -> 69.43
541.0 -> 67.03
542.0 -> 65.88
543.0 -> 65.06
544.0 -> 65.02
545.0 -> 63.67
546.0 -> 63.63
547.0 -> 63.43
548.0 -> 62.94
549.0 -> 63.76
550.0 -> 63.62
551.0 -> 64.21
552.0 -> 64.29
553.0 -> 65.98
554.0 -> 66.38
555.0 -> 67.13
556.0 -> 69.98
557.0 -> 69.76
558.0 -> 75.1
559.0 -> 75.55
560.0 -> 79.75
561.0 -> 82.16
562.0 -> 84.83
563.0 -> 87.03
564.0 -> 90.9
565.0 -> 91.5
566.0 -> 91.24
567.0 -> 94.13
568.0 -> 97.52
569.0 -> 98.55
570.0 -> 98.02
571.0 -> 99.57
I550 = 63.62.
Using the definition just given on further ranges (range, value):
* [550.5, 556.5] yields 64.21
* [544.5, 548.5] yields 62.94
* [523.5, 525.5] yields 84.33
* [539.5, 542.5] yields 65.88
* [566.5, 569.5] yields 94.13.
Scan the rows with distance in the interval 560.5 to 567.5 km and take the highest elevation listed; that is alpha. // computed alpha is 94.13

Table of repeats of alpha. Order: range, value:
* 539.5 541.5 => 69.43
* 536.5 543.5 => 75.21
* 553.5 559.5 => 75.55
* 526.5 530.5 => 83.49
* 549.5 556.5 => 69.98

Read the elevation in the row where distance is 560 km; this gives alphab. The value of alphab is 79.75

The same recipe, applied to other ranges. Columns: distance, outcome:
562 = 84.83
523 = 82.5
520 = 85.81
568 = 97.52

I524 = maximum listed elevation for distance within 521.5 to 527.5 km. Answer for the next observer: 85.13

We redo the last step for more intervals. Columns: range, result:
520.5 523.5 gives 83.89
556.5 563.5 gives 87.03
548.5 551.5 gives 64.21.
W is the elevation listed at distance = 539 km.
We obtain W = 72.53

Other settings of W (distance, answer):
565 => 91.5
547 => 63.43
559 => 75.55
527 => 82.07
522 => 83.4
